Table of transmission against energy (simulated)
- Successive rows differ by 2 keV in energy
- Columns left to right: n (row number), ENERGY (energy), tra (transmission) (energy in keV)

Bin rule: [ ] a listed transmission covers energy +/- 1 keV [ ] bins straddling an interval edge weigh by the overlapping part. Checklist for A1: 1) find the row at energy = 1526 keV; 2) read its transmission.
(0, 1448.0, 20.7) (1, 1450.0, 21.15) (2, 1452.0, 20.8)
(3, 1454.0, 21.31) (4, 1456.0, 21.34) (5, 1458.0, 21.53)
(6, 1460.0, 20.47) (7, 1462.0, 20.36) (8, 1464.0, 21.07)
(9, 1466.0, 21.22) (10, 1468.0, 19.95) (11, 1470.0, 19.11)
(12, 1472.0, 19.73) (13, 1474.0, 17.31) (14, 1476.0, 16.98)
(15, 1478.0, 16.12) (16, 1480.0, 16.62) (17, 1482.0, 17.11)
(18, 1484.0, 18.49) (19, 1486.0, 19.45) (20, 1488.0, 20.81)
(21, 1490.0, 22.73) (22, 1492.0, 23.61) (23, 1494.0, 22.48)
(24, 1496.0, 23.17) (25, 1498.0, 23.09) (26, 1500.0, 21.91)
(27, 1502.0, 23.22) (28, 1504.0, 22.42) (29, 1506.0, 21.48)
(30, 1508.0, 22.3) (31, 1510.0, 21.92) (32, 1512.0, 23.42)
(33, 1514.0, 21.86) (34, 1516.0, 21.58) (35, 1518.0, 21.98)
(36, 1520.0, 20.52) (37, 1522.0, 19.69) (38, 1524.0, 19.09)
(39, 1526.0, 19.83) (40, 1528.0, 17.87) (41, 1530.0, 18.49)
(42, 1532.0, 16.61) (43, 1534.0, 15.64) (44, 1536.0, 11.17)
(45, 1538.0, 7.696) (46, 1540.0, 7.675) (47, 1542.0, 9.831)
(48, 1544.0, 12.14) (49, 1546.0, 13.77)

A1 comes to 19.83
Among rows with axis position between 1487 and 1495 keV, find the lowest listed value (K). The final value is 20.81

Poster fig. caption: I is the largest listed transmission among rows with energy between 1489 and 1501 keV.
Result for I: 23.61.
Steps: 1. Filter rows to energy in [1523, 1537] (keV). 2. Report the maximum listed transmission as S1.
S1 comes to 19.83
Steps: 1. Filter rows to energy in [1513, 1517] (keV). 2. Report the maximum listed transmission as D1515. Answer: 21.86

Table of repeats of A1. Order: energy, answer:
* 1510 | 21.92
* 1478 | 16.12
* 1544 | 12.14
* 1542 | 9.831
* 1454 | 21.31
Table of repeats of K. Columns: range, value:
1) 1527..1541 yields 7.675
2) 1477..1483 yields 16.12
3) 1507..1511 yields 21.92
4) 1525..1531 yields 17.87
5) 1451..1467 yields 20.36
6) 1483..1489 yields 18.49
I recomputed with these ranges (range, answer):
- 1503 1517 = 23.42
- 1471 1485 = 19.73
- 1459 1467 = 21.22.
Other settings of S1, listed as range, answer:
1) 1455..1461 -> 21.53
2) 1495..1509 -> 23.22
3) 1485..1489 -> 20.81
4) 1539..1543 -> 9.831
